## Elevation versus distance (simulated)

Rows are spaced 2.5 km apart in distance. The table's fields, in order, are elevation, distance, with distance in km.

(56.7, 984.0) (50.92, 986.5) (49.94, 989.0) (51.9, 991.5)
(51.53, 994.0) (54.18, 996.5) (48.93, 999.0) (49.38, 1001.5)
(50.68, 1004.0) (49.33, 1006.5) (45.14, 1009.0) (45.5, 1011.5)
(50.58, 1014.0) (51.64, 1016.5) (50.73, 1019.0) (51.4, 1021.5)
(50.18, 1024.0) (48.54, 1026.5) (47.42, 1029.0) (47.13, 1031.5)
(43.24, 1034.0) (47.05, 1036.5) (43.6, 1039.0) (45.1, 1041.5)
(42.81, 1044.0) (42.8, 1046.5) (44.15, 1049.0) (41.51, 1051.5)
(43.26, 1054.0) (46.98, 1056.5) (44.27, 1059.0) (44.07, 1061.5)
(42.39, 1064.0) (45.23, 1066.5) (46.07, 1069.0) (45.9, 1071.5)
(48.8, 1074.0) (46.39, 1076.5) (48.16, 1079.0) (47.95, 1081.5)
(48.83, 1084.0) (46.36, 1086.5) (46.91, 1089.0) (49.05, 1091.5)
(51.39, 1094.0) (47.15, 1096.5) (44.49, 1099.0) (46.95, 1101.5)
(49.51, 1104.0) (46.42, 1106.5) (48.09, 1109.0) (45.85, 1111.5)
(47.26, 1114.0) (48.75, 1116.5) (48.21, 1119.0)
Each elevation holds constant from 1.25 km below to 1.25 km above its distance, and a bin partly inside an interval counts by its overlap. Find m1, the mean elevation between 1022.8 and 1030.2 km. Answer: 48.7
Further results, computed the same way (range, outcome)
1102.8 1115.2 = 47.4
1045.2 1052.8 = 42.8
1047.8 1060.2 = 44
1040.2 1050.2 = 43.7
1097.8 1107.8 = 46.9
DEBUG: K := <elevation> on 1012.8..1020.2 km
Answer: 51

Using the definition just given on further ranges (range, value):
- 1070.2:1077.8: 47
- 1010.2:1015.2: 48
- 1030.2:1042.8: 45.2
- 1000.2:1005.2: 50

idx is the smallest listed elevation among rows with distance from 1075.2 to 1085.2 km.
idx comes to 46.39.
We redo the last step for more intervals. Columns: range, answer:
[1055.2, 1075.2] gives 42.39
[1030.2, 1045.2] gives 42.81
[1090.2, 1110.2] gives 44.49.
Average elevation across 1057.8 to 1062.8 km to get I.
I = 44.2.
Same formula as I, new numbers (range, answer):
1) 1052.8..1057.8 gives 45.1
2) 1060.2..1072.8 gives 44.7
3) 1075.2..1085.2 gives 47.8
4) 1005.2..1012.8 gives 46.7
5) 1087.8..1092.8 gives 48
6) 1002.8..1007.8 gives 49.9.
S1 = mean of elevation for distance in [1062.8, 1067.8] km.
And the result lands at 43.8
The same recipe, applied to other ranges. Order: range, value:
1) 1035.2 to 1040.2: 45.3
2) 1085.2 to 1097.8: 48.2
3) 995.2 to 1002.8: 50.8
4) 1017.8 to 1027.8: 50.2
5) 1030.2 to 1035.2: 45.2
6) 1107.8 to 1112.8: 47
